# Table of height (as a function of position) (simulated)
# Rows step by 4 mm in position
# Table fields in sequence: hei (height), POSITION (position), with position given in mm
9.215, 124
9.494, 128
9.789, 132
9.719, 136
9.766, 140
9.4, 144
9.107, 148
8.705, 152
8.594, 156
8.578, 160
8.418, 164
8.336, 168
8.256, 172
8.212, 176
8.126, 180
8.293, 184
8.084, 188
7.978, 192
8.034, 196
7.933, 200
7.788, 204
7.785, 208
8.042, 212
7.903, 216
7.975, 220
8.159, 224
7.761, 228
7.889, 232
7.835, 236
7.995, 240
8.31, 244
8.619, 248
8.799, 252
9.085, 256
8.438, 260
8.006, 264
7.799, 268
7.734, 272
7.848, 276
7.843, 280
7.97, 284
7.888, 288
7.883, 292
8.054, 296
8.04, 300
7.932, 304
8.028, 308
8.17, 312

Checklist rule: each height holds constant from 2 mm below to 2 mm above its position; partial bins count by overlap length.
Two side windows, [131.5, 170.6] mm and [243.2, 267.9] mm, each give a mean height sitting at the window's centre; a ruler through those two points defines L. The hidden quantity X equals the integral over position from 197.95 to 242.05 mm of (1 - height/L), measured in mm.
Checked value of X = 3.8 mm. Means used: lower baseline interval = 9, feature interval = 7.92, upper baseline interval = 8.5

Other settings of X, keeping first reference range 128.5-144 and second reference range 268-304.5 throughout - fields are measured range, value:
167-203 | 3.9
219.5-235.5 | 1.2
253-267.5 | -0.4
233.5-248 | 0.6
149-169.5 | 1.9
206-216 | 1.0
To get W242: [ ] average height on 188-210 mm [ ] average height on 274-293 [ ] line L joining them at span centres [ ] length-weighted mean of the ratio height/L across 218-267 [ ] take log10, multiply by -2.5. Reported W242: -0.04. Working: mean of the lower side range 7.92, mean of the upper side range 7.89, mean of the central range 8.23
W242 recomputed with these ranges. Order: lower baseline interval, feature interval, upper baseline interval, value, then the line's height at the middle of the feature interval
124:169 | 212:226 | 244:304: 0.07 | 8.56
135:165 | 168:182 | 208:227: 0.06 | 8.64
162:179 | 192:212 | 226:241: 0.02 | 8.08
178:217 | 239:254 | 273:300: -0.07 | 7.95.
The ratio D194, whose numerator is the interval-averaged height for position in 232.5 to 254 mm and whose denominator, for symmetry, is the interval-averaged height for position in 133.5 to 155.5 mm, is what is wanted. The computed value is 0.9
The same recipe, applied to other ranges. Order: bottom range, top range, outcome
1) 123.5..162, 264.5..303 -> 0.86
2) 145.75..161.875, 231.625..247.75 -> 0.92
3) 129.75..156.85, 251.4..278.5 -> 0.88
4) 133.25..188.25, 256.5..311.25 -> 0.92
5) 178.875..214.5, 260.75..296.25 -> 0.99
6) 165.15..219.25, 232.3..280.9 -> 1.02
